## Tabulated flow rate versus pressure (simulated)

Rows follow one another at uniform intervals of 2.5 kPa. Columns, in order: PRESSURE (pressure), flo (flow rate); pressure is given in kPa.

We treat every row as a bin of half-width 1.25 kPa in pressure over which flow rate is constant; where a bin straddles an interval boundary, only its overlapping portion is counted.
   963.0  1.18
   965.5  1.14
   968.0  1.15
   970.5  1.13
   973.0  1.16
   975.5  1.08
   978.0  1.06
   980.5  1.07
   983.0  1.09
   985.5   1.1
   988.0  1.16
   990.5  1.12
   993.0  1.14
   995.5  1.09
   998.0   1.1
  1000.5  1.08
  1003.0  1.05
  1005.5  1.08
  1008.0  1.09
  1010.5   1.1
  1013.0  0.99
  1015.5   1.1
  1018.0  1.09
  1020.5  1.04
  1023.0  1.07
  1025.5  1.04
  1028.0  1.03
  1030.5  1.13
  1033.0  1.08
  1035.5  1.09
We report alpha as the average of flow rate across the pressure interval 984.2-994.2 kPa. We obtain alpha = 1.13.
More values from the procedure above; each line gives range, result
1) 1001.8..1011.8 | 1.08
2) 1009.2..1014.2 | 1.05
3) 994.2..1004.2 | 1.08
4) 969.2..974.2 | 1.14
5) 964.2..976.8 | 1.13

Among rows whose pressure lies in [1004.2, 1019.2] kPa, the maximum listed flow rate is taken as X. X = 1.1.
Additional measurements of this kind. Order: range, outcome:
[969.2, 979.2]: 1.16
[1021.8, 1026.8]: 1.07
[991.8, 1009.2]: 1.14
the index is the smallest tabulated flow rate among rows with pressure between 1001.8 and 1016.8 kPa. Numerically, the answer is 0.99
